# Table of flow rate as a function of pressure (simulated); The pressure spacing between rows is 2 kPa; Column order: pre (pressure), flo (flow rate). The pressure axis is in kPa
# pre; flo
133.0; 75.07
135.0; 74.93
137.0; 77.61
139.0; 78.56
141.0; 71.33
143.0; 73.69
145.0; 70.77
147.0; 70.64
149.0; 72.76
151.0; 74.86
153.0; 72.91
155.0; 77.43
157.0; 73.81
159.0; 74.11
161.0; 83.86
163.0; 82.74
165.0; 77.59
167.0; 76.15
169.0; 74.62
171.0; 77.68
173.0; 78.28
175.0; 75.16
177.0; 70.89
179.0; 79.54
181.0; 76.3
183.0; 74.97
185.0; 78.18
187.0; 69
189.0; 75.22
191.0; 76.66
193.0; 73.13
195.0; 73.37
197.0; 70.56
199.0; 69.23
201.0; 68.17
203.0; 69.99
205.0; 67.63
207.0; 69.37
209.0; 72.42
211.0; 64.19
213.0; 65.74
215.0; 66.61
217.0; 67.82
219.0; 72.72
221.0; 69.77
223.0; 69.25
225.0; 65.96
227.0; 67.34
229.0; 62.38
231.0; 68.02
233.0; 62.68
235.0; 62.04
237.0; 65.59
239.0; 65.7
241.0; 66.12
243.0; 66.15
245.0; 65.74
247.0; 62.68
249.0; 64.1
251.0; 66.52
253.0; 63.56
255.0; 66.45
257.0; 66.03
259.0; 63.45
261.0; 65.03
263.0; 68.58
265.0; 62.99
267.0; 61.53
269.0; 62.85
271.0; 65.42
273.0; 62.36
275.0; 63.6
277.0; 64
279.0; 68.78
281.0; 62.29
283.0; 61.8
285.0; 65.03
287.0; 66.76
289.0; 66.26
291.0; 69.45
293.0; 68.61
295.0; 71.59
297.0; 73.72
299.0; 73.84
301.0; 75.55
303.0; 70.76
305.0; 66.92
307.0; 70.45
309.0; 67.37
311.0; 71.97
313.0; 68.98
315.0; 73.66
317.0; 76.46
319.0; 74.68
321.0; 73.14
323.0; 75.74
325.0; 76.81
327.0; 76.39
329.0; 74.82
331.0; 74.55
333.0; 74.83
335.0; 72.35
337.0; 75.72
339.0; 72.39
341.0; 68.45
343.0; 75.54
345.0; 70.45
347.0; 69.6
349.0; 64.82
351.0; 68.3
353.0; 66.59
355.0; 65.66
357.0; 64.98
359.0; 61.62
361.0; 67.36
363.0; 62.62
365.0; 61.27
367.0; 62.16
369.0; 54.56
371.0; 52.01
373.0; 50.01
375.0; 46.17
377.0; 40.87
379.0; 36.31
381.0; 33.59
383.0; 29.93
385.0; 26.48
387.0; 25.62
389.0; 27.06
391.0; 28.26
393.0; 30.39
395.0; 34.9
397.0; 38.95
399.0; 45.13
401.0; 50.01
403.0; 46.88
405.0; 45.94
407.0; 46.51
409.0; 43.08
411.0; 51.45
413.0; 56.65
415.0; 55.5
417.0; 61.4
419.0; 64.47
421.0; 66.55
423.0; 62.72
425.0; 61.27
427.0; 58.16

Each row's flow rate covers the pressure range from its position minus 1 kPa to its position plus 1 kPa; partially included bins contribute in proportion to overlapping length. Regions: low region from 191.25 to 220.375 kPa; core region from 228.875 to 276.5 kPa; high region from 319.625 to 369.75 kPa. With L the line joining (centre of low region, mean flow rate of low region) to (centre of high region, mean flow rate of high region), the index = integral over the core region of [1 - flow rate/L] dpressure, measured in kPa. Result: 3.3 kPa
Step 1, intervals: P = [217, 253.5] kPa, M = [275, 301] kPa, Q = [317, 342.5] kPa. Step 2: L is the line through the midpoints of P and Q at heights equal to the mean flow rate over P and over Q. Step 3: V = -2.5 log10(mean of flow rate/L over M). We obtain 0.04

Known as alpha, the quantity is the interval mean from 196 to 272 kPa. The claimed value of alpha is 66.3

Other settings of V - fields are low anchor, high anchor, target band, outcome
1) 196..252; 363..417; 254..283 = -0.064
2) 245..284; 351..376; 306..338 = -0.190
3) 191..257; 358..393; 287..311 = -0.246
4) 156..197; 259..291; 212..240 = 0.059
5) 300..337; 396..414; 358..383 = 0.128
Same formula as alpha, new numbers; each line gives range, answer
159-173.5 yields 78.4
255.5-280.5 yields 64.5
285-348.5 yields 72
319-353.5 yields 72.5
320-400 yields 56.9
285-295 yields 67.9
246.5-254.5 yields 64.5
